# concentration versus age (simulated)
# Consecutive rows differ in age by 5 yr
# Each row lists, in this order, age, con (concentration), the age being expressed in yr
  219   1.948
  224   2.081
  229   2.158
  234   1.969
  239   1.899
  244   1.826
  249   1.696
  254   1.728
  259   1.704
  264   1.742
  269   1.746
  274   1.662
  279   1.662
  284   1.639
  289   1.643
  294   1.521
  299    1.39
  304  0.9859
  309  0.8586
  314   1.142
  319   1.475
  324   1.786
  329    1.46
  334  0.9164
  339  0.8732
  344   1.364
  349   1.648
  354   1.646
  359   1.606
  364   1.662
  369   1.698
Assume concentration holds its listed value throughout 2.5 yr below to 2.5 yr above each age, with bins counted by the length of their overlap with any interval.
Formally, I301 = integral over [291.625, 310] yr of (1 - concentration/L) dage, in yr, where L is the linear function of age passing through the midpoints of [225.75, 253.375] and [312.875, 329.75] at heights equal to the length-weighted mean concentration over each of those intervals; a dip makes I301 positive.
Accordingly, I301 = 4.4 yr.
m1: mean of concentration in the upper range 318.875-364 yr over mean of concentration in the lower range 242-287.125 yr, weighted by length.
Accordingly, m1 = 0.84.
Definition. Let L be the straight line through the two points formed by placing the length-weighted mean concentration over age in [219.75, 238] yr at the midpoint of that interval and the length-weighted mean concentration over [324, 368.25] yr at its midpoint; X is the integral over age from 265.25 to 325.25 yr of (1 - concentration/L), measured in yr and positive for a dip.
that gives 8.6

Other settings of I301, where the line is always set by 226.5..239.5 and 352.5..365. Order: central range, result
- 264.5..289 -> 2.7 yr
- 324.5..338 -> 3.8 yr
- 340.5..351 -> 1.5 yr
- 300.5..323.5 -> 7.6 yr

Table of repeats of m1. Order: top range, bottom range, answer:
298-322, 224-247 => 0.59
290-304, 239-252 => 0.78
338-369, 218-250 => 0.78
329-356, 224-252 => 0.68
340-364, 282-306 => 1.06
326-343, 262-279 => 0.66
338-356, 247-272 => 0.82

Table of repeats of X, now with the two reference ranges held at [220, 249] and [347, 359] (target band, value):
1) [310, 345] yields 9.1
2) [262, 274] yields 0.9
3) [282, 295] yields 1.5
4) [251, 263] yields 1.1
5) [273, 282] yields 0.9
